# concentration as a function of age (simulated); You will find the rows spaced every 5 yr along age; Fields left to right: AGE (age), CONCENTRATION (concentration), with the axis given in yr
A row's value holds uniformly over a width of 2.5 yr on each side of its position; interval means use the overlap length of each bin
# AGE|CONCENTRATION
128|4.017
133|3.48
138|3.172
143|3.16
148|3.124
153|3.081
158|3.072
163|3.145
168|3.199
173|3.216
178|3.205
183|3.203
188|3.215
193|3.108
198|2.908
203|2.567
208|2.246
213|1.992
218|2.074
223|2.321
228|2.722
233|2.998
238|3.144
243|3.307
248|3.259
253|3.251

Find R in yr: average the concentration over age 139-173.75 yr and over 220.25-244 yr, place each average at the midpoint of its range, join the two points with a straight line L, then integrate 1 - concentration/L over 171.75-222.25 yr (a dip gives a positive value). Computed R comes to 4.3 yr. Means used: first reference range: 3.14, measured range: 2.75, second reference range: 2.86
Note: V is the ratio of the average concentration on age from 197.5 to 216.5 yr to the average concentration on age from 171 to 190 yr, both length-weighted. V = 0.74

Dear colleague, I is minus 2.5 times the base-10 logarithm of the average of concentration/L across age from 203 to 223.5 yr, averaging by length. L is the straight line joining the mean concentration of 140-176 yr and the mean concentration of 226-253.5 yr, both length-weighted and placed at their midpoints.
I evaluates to 0.38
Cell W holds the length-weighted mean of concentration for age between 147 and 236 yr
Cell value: 2.85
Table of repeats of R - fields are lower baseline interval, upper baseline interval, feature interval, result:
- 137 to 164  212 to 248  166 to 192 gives -2.0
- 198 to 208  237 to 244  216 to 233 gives 2.8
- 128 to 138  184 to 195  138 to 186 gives 2.7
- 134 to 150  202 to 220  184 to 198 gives -3.6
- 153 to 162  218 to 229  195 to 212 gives 0.5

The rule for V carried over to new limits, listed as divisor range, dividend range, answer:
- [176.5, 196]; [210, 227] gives 0.69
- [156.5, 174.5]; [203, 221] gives 0.69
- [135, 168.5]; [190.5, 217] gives 0.81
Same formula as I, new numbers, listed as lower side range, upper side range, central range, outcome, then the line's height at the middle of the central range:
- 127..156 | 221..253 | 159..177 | 0.01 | 3.21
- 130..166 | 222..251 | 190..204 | 0.06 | 3.08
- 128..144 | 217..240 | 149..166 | 0.04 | 3.23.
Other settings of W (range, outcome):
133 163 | 3.15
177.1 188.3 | 3.21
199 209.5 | 2.49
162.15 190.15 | 3.2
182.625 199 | 3.11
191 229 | 2.48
